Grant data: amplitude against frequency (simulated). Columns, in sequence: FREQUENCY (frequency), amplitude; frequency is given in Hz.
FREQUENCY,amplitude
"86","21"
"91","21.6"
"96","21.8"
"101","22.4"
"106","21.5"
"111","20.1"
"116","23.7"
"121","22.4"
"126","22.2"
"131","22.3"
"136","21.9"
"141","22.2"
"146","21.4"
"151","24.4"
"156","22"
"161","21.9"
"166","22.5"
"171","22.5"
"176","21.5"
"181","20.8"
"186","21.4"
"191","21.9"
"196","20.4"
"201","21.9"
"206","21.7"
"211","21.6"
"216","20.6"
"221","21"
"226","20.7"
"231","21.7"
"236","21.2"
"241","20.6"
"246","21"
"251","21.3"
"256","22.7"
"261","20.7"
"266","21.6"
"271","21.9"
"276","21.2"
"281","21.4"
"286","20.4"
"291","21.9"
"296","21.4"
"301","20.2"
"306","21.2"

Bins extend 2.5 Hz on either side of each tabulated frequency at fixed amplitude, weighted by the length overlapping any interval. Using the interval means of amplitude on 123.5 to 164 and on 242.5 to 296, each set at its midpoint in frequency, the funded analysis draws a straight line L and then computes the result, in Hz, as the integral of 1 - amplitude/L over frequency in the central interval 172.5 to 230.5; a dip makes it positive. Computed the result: 1.6 Hz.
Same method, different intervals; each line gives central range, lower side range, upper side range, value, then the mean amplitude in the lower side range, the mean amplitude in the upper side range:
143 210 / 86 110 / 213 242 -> -1.9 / 21.6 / 21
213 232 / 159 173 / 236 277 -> 0.7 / 22.3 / 21.4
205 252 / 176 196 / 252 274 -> 0.8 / 21.3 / 21.7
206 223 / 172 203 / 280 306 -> 0.1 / 21.4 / 21.1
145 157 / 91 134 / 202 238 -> -0.6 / 22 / 21.2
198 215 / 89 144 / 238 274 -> 0.0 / 22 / 21.4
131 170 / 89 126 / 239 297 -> -1.0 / 22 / 21.3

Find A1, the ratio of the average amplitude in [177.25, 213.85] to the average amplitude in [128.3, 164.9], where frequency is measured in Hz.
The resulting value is 0.96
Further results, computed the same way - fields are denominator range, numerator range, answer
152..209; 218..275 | 0.98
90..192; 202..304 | 0.96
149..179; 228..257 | 0.95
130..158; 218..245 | 0.94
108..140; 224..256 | 0.96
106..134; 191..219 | 0.96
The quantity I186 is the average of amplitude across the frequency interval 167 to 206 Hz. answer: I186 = 21.5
